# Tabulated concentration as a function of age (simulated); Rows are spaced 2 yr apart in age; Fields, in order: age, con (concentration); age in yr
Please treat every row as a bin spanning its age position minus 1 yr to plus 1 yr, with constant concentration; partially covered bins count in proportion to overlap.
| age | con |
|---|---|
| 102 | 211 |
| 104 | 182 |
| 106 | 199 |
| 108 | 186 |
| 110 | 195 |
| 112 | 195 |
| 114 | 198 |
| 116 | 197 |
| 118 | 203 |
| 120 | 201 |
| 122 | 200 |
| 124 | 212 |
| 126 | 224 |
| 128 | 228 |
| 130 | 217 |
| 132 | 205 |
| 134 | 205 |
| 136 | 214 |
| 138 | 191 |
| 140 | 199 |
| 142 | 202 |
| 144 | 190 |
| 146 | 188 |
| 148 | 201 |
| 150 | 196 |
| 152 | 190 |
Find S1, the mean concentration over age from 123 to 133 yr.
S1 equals 217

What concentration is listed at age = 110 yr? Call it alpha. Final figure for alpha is 195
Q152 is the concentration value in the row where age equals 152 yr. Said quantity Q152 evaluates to 190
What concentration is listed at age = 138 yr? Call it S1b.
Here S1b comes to 191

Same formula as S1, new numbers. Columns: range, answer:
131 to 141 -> 203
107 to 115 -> 194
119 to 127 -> 209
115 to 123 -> 200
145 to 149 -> 194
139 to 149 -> 196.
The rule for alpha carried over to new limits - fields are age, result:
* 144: 190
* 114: 198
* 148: 201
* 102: 211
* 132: 205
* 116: 197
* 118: 203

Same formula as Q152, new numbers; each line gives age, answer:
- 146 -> 188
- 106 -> 199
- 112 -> 195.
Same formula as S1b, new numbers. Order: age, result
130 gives 217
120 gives 201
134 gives 205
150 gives 196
